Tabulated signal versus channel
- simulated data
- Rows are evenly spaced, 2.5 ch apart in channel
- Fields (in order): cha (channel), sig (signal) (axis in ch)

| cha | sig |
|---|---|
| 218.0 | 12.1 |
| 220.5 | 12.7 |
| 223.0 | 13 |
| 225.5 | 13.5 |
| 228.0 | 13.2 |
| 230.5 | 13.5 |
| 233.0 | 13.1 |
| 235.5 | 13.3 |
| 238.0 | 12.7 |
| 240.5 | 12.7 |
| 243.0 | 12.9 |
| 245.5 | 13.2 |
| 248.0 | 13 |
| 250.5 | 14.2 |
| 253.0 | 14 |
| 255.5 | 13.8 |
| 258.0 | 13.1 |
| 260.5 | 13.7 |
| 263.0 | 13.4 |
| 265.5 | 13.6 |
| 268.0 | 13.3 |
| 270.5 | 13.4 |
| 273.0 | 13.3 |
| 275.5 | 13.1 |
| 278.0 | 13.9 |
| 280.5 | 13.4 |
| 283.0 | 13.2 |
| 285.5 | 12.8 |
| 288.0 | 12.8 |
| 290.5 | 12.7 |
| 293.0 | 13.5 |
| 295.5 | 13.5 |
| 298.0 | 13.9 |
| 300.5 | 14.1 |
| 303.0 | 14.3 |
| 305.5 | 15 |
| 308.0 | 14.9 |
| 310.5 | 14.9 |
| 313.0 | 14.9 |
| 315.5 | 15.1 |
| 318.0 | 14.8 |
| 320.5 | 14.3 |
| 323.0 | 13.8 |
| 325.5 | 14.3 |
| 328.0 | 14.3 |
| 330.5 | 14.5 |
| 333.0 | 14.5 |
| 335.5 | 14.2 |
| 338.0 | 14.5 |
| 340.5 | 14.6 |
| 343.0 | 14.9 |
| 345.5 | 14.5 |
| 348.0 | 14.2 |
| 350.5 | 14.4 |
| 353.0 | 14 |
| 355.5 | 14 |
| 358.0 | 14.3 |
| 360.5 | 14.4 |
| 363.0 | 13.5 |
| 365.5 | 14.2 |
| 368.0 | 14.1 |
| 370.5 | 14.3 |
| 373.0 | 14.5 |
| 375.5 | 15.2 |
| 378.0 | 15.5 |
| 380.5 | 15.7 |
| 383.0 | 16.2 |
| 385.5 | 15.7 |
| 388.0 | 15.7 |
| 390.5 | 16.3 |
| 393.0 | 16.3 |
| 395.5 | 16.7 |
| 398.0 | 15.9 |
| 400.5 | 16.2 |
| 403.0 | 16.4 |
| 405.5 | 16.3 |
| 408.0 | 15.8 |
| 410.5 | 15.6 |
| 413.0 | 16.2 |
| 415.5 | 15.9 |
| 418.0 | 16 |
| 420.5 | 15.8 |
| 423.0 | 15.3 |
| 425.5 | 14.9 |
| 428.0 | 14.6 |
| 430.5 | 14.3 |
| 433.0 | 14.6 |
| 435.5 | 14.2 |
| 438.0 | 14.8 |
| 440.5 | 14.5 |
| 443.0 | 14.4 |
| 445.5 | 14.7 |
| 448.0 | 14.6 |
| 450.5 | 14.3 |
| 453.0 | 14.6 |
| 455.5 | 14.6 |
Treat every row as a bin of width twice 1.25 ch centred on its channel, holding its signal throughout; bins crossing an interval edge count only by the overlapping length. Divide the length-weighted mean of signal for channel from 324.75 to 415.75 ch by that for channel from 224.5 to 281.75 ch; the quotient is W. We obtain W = 1.1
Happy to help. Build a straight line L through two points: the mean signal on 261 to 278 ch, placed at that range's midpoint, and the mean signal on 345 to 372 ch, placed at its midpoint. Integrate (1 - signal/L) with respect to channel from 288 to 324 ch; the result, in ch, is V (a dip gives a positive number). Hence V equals -1.3 ch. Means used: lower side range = 13.4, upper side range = 14.2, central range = 14.2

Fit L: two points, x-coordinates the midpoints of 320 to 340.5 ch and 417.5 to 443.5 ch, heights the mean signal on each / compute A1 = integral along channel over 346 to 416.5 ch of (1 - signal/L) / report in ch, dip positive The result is -3.25 ch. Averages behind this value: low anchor 14.3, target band 15.3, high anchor 14.8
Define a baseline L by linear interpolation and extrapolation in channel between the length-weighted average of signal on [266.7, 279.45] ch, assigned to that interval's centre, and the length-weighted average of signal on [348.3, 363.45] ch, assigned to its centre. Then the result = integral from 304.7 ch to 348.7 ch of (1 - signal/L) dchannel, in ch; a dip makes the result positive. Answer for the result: -2.2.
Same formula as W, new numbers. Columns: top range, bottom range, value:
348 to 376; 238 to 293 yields 1.07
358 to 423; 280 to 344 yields 1.10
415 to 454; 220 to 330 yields 1.09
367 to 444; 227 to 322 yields 1.13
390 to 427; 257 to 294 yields 1.20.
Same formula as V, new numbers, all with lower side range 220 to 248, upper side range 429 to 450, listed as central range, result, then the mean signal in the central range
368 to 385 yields -1.3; 15.2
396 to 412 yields -2.0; 16.1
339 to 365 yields -0.7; 14.3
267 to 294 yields 0.4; 13.2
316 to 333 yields -0.8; 14.4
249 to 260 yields -0.4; 13.8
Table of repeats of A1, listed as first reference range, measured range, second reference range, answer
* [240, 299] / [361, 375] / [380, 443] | 0.66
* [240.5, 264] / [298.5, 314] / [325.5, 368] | -0.79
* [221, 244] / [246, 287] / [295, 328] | 0.70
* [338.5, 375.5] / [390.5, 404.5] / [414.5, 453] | -1.64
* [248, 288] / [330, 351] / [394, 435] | 0.07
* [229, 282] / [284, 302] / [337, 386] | 0.61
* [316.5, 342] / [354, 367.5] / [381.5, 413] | 0.98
